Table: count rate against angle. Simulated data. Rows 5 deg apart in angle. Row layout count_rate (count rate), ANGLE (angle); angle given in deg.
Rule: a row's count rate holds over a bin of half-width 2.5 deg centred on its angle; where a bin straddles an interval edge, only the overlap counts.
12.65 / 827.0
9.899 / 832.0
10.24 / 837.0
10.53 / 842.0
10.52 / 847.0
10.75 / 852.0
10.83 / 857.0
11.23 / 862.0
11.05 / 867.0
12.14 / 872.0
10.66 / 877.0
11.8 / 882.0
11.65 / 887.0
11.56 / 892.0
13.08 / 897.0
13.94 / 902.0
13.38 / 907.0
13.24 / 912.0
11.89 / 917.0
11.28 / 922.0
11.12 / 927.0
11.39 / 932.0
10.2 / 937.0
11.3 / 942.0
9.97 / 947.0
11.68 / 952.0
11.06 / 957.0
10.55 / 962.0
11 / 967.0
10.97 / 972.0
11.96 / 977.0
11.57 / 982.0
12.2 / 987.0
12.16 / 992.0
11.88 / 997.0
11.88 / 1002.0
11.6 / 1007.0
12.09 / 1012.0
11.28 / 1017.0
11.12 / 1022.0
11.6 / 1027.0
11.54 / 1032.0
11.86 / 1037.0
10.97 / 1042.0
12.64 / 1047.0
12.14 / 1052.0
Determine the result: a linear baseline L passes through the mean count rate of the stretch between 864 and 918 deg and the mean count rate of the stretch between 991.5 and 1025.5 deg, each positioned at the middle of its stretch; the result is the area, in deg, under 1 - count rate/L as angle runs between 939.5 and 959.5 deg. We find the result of 1.59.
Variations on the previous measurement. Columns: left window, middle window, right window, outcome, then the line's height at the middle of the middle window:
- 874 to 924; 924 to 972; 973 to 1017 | 4.47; 12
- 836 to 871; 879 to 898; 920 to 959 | -1.77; 10.9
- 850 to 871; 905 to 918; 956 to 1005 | -1.92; 11.3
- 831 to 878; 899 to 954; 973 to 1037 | -2.60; 11.3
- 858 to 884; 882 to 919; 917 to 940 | -4.67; 11.2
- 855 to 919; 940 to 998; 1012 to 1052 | 2.30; 11.8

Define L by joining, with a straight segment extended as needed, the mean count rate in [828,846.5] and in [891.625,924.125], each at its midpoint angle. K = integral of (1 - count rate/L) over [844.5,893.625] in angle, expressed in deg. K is 1.09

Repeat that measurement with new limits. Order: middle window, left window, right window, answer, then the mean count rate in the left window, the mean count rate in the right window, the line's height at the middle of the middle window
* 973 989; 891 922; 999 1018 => 0.3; 12.8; 11.8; 12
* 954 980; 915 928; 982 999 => 1.5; 11.4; 12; 11.8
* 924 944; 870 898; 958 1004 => 1.1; 11.7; 11.6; 11.6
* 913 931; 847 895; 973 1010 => -0.1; 11.3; 11.9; 11.5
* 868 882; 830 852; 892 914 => 0.6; 10.4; 13.2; 11.9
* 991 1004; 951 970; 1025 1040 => -0.7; 11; 11.6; 11.3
